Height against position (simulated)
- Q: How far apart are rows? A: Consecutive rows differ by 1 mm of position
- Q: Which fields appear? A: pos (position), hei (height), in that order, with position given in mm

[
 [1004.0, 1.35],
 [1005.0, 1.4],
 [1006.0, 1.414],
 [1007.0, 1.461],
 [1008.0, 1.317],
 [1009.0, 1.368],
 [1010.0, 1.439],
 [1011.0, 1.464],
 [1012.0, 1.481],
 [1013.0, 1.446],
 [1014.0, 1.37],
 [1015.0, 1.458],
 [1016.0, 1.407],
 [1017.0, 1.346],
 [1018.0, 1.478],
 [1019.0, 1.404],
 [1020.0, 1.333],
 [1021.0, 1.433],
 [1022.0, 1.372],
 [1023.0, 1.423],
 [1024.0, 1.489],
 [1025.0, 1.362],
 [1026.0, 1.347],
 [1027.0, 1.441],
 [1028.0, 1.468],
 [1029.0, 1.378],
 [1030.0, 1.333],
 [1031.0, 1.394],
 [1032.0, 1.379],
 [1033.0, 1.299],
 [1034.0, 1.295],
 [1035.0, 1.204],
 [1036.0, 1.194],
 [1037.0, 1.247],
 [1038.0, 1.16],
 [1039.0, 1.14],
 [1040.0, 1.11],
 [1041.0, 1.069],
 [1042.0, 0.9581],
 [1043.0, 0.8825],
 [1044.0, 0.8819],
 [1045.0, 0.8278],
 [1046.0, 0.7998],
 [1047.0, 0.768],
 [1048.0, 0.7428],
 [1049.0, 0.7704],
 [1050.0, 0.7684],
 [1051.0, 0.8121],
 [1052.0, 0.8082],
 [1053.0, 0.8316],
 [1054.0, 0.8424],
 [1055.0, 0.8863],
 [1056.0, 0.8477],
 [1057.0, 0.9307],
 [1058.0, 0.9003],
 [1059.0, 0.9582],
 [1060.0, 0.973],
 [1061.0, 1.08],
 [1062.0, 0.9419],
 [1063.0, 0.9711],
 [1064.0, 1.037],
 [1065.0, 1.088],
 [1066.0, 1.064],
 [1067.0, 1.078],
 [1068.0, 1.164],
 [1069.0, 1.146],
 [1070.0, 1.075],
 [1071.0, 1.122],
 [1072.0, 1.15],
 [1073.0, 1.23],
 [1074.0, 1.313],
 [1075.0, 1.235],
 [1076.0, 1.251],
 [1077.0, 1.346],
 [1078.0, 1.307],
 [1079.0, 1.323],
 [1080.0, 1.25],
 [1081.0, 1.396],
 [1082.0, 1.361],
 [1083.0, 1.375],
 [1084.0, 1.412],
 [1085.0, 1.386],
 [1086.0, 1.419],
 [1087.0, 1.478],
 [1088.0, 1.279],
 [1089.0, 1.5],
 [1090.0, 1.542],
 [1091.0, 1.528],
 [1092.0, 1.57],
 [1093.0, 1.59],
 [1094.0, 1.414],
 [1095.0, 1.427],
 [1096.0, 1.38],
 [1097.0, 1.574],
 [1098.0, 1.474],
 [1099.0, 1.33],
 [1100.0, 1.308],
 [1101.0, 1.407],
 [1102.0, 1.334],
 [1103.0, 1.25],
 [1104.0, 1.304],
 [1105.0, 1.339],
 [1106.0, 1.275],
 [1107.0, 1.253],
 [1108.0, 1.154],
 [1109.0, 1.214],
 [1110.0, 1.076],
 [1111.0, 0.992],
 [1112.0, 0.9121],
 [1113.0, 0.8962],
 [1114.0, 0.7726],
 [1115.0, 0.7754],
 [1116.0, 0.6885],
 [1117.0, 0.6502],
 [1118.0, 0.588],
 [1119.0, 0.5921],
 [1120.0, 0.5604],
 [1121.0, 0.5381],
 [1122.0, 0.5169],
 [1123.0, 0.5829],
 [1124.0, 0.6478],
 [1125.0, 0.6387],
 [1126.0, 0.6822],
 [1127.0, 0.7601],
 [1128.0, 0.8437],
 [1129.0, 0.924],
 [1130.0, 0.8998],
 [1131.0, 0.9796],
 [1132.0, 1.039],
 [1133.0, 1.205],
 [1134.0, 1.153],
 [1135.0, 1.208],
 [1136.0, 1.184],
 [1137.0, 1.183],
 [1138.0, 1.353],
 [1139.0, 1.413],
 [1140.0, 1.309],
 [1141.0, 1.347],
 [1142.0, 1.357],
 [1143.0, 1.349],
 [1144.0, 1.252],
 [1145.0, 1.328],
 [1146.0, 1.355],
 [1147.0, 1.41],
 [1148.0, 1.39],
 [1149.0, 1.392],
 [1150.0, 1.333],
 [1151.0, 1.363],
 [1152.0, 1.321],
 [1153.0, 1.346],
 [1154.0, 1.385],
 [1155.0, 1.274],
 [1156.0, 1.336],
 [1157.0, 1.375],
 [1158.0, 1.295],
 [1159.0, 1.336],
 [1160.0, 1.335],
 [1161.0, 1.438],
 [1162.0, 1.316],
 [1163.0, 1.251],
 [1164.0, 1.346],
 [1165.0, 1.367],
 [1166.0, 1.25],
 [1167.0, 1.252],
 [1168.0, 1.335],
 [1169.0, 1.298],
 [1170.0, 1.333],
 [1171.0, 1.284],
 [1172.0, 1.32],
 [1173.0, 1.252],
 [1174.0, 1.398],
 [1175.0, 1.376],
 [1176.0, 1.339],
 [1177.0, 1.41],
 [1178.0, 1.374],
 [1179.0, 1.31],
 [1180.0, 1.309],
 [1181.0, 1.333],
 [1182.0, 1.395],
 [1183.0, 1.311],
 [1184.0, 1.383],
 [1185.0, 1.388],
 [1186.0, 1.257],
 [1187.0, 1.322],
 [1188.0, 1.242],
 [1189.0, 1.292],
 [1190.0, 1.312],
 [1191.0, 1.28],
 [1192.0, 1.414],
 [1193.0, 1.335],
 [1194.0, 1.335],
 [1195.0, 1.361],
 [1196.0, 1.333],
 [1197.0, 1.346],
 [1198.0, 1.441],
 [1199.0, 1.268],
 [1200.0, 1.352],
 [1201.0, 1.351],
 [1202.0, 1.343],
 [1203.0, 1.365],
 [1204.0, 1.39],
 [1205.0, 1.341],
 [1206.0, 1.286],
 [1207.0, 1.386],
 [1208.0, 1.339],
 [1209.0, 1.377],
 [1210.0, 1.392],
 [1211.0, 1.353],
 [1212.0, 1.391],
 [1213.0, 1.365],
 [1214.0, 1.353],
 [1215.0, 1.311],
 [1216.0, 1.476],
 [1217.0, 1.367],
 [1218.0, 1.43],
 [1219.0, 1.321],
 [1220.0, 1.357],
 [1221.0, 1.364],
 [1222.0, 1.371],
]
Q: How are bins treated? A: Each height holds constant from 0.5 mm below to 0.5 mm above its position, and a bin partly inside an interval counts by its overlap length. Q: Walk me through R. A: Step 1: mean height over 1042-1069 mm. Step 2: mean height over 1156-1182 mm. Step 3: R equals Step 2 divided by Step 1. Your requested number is 1.45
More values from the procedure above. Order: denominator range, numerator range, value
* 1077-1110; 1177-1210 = 0.98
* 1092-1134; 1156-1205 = 1.30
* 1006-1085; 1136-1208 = 1.13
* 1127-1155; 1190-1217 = 1.10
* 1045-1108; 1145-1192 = 1.12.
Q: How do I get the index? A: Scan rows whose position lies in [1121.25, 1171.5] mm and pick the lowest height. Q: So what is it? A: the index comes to 0.5169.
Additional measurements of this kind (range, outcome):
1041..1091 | 0.7428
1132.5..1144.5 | 1.153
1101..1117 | 0.6502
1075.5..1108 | 1.154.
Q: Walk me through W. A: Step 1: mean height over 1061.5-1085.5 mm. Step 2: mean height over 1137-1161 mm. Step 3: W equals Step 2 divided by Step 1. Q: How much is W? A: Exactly 1.1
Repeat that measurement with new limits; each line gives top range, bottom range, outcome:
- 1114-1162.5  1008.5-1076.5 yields 0.94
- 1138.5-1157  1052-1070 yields 1.37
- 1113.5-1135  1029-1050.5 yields 0.73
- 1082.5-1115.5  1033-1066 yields 1.35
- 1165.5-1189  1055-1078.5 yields 1.21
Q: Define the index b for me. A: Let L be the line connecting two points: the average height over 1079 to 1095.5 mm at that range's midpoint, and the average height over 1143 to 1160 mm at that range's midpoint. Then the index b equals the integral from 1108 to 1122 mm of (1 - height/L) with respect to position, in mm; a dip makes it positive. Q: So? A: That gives 6.0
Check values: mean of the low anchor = 1.43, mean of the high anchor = 1.34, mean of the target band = 0.792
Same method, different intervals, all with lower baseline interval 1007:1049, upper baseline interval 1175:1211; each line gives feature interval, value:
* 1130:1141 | 1.0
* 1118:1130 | 5.9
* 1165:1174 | 0.2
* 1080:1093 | -1.5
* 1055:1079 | 3.4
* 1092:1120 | 3.3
